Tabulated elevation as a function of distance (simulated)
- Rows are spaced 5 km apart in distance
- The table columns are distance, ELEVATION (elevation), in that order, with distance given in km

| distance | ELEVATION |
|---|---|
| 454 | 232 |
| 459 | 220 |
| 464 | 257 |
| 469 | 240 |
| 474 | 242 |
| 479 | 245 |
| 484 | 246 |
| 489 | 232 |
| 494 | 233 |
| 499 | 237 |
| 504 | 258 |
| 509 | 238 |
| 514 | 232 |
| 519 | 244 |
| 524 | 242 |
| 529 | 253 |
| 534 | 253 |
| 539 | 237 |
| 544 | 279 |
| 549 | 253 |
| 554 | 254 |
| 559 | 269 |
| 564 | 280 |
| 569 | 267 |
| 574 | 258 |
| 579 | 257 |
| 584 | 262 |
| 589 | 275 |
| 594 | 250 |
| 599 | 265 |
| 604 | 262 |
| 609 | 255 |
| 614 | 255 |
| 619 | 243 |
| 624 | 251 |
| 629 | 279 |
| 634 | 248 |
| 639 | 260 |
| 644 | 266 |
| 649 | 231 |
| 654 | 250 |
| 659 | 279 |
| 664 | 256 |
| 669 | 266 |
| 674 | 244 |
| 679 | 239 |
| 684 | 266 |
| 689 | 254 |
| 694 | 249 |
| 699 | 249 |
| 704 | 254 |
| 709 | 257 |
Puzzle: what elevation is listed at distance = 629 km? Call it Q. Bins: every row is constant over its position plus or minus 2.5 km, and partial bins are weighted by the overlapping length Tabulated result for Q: 279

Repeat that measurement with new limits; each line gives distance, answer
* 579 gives 257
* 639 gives 260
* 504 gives 258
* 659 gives 279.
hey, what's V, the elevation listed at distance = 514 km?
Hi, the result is 232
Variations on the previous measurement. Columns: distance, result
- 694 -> 249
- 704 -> 254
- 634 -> 248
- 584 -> 262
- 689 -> 254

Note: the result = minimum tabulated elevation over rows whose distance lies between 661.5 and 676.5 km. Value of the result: 244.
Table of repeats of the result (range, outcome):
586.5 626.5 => 243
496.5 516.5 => 232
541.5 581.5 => 253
